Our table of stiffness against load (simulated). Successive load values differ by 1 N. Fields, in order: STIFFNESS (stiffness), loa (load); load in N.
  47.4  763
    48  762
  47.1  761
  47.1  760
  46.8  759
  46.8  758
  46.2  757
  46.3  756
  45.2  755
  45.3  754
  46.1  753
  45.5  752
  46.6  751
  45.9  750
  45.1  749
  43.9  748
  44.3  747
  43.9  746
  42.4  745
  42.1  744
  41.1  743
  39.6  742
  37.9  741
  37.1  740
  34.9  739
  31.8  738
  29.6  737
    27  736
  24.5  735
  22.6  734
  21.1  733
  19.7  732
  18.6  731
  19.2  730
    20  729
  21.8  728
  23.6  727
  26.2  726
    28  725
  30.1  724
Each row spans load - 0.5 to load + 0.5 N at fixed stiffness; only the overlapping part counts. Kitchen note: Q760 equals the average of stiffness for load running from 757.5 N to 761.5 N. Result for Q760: 47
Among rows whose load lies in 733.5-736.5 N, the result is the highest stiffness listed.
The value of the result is 27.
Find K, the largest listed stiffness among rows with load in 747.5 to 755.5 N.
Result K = 46.6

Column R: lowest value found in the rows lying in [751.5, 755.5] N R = 45.2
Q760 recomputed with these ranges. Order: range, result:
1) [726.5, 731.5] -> 20.6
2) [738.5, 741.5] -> 36.6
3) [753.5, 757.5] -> 45.8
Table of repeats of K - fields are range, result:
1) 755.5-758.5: 46.8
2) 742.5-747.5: 44.3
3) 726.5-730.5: 23.6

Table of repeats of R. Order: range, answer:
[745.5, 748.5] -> 43.9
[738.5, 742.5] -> 34.9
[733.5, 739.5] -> 22.6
